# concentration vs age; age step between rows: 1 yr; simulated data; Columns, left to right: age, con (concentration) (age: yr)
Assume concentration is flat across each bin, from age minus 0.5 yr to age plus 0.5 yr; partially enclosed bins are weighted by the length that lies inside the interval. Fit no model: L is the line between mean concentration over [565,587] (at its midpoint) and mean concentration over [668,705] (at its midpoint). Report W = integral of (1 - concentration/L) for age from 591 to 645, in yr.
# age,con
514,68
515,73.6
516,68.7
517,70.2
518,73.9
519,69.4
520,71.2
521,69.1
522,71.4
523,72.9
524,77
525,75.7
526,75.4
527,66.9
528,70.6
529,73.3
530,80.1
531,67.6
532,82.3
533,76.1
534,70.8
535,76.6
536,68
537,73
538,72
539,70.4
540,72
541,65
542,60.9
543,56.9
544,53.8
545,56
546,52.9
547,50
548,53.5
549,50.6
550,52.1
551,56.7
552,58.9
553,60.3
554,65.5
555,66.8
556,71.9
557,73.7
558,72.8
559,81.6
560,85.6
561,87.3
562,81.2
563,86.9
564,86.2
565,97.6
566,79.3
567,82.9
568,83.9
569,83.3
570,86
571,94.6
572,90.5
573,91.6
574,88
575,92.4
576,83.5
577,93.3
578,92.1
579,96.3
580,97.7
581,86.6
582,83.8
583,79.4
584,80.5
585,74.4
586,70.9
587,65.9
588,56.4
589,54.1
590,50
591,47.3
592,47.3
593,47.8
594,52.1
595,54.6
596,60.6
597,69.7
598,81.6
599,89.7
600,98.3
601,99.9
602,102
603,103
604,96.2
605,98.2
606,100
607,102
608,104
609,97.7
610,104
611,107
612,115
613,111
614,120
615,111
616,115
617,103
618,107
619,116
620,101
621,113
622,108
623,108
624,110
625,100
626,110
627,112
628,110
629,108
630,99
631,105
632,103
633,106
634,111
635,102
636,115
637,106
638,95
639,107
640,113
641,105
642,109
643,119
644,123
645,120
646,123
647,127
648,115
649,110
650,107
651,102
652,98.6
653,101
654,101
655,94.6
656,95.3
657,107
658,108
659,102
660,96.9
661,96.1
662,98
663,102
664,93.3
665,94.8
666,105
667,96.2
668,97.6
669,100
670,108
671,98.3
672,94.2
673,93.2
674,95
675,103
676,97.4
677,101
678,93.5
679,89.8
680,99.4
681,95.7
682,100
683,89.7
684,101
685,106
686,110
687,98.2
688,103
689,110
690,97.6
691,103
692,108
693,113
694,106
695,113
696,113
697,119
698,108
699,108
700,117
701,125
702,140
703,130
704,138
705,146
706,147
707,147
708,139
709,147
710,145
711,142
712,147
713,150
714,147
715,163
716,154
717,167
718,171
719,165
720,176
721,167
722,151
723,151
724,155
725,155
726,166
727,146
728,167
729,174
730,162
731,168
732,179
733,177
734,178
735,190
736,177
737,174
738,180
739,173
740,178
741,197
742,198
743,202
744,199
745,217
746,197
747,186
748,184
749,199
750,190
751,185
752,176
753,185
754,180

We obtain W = -3.3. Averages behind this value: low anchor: 86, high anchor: 107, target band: 99.9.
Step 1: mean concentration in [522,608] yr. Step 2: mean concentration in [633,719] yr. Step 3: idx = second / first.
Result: 1.5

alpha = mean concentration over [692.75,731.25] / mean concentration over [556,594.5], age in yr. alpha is 1.8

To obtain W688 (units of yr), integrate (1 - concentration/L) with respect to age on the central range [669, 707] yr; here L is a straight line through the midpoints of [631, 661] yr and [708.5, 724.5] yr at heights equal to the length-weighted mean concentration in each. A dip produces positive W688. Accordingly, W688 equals 7.7 yr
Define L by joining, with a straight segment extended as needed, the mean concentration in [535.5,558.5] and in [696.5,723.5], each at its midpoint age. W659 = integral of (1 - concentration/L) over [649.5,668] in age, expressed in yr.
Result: 2.9 yr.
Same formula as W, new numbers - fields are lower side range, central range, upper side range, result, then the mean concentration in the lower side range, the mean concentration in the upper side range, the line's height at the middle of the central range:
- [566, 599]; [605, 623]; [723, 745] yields -2.0 yr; 75.9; 176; 96.8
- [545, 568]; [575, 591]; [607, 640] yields 1.4 yr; 70.6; 107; 85.2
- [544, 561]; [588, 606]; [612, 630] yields 3.9 yr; 63.5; 109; 93.3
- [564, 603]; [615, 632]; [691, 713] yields -2.2 yr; 79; 128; 95.7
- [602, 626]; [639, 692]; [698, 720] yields 9.9 yr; 107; 144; 127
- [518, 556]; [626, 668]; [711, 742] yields 6.2 yr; 66.7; 167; 125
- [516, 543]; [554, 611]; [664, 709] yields 1.6 yr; 71.7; 109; 84.4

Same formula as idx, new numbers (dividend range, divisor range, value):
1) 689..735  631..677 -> 1.38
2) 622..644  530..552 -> 1.68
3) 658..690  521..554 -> 1.50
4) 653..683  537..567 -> 1.44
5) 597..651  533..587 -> 1.42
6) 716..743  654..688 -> 1.73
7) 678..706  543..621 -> 1.36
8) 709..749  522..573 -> 2.37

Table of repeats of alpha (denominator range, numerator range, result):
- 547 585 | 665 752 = 1.77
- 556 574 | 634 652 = 1.31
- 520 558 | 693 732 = 2.18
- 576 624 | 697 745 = 1.79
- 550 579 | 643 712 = 1.36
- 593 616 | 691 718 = 1.43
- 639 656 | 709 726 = 1.42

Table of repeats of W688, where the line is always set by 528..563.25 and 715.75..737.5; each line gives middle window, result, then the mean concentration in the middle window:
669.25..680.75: 3.4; 97.5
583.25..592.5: 3.0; 61.3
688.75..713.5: 4.3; 127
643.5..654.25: 1.1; 112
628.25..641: 1.2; 106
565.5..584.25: -0.9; 87.8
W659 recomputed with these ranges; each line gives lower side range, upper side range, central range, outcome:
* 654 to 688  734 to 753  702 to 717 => 0.0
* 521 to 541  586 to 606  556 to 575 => -3.1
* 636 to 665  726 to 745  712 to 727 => 0.6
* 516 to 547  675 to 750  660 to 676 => 3.6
